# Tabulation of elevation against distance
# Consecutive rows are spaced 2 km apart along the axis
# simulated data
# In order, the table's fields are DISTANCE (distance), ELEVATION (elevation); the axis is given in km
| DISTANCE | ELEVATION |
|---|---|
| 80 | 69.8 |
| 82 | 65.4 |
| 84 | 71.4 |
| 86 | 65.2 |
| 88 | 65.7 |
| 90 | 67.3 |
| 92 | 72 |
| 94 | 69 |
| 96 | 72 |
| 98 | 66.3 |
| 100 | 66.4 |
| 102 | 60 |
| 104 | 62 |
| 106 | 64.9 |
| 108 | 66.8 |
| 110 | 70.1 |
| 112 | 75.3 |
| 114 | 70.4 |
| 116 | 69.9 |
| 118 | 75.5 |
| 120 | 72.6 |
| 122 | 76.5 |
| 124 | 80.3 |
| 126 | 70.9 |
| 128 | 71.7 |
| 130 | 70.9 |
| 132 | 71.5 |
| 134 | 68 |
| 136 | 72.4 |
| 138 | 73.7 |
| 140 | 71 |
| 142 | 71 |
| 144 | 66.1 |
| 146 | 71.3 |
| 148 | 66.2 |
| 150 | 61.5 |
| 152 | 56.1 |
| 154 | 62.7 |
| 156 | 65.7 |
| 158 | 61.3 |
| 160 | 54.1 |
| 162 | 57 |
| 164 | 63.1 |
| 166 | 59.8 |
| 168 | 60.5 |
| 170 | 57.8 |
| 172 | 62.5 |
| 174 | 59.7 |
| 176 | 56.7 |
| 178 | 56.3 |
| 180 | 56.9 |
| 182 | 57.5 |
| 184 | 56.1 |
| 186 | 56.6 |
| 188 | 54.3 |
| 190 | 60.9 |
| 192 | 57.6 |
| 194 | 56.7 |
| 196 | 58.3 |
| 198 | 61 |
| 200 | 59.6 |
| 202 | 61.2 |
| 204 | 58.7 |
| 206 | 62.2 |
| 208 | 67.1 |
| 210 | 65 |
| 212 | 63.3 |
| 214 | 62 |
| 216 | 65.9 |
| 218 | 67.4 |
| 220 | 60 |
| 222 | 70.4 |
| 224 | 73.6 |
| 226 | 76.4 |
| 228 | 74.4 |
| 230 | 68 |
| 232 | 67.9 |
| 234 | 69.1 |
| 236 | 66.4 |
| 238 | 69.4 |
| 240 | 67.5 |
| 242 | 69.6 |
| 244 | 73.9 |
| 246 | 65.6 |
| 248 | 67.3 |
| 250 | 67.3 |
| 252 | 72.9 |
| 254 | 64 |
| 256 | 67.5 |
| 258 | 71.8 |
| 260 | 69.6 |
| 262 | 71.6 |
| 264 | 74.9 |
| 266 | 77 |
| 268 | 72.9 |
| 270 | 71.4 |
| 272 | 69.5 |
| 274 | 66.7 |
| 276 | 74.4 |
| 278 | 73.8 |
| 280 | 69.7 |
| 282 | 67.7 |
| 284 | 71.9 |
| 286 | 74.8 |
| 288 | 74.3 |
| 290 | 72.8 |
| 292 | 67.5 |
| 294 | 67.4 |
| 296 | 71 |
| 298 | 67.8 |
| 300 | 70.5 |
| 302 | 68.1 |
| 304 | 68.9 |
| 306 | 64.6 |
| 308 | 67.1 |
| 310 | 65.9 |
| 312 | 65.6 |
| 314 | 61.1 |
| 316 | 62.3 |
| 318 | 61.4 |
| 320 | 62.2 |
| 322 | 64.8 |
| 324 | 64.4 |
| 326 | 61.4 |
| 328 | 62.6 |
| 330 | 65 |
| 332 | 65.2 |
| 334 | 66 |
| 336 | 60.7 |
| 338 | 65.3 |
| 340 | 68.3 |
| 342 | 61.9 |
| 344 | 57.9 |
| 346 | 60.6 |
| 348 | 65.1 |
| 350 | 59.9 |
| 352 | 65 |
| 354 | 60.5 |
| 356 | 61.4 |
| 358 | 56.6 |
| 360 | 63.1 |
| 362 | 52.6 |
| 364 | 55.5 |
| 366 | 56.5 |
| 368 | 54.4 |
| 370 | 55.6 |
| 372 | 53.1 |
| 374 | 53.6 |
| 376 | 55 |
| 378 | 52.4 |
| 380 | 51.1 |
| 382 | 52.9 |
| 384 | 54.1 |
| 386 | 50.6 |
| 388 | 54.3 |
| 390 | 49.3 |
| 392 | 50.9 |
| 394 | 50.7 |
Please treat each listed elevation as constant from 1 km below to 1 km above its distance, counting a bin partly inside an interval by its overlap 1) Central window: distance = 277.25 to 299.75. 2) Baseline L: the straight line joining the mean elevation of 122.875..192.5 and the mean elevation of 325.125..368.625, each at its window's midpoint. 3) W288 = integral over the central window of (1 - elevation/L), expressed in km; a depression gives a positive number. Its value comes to -3.2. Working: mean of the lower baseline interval 63.5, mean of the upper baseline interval 61.2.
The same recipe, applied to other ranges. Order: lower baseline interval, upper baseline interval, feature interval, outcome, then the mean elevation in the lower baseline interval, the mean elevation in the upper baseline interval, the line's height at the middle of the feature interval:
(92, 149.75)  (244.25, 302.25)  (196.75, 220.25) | 2.49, 70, 70.5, 70.3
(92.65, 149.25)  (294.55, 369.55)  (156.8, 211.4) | 6.97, 70.1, 63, 67.9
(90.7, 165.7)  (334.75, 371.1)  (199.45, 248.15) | -1.79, 67.9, 60.1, 64.6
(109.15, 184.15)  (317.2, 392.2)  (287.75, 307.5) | -2.70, 65.9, 58.8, 60.7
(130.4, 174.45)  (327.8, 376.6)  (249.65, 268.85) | -2.78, 64.4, 60.1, 62.1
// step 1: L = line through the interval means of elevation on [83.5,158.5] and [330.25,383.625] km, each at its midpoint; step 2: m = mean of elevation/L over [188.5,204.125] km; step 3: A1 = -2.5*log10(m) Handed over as 0.11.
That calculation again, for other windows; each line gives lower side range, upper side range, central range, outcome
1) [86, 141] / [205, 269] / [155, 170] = 0.16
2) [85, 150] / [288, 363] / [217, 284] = -0.06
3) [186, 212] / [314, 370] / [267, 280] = -0.17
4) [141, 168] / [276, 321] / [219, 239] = -0.07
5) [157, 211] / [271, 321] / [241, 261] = -0.07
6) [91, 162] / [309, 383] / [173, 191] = 0.16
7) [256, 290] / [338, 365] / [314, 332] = 0.03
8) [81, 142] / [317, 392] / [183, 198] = 0.15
